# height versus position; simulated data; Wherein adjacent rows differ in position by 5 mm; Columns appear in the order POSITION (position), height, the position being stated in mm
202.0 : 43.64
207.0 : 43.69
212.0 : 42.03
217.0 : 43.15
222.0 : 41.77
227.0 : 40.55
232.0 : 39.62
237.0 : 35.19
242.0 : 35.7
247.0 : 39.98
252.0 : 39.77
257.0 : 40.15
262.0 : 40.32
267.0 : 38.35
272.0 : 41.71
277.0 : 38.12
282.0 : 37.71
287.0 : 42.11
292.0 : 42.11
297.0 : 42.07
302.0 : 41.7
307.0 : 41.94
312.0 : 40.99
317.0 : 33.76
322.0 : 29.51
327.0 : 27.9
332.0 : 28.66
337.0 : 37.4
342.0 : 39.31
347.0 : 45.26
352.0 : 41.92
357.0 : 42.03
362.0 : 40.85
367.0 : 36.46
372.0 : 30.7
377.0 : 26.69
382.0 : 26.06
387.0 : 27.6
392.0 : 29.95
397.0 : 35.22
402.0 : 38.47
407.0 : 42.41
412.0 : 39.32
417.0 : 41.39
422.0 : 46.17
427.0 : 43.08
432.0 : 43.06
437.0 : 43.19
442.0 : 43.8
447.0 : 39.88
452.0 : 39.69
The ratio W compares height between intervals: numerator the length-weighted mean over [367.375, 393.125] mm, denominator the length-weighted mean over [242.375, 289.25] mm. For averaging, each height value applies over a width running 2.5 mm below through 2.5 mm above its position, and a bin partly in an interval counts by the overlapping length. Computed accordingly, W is 0.73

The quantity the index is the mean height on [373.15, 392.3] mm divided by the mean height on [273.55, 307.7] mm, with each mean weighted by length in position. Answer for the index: 0.7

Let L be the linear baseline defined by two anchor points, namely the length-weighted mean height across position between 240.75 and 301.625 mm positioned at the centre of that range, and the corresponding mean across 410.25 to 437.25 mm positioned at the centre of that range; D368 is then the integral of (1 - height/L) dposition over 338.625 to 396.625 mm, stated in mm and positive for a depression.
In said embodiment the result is 9.0 mm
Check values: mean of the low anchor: 40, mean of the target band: 35.2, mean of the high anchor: 42.8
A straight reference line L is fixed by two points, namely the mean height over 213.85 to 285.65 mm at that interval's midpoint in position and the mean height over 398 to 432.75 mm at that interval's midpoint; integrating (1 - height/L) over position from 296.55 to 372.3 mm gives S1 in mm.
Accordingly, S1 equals 5.6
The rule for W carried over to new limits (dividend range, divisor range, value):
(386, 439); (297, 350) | 1.07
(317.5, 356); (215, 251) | 0.91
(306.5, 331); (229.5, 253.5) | 0.89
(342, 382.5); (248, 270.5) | 0.93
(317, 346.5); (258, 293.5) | 0.84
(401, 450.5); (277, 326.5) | 1.09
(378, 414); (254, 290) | 0.85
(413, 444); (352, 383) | 1.24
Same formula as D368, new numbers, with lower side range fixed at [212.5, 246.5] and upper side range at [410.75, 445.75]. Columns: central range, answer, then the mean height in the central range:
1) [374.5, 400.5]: 7.8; 29.5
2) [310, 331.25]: 4.4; 32.5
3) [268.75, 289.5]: 0.3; 39.9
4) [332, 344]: 1.5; 36.3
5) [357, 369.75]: 0.8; 39.2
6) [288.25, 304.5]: -0.5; 42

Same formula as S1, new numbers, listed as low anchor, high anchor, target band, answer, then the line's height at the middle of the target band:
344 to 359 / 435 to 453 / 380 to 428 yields 6.09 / 42.3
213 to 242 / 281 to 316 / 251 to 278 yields 0.42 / 40.5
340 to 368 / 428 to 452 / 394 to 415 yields 1.57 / 41.8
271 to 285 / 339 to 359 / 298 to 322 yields 0.97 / 40.4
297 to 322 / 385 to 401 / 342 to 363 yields -4.22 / 35.2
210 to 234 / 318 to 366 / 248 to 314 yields -2.29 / 39.2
